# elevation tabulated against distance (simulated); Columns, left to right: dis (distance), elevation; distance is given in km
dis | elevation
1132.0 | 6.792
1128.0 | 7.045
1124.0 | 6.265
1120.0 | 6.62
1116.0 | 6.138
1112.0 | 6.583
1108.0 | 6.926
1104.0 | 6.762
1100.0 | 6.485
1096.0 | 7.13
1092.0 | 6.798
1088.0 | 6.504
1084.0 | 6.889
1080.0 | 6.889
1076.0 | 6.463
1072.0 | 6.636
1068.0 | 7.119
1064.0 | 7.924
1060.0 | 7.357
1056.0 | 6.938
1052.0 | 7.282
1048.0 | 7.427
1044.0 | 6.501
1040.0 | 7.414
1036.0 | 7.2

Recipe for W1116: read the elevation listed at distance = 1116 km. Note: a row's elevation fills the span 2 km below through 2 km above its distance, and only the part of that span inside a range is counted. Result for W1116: 6.138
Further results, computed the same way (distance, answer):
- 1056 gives 6.938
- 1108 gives 6.926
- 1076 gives 6.463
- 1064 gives 7.924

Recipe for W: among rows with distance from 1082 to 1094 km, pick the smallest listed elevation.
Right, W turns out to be 6.504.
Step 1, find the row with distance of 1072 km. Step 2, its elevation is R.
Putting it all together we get 6.636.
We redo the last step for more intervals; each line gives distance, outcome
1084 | 6.889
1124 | 6.265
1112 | 6.583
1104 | 6.762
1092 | 6.798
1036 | 7.2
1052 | 7.282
